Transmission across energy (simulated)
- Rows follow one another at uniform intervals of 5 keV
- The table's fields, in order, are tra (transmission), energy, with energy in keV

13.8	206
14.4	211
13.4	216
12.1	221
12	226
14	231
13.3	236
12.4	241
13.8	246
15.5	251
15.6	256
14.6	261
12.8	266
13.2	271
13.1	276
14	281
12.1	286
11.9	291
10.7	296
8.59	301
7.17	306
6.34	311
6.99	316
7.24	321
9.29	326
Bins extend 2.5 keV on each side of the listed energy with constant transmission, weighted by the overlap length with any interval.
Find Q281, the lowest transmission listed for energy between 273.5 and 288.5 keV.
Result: 12.1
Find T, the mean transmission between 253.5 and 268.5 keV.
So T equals 14.3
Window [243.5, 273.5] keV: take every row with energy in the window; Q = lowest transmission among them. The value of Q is 12.8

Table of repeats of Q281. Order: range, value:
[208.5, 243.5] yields 12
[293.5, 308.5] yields 7.17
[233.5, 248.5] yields 12.4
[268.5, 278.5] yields 13.1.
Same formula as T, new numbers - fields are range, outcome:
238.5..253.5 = 13.9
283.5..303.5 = 10.8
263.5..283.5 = 13.3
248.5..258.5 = 15.6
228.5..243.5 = 13.2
